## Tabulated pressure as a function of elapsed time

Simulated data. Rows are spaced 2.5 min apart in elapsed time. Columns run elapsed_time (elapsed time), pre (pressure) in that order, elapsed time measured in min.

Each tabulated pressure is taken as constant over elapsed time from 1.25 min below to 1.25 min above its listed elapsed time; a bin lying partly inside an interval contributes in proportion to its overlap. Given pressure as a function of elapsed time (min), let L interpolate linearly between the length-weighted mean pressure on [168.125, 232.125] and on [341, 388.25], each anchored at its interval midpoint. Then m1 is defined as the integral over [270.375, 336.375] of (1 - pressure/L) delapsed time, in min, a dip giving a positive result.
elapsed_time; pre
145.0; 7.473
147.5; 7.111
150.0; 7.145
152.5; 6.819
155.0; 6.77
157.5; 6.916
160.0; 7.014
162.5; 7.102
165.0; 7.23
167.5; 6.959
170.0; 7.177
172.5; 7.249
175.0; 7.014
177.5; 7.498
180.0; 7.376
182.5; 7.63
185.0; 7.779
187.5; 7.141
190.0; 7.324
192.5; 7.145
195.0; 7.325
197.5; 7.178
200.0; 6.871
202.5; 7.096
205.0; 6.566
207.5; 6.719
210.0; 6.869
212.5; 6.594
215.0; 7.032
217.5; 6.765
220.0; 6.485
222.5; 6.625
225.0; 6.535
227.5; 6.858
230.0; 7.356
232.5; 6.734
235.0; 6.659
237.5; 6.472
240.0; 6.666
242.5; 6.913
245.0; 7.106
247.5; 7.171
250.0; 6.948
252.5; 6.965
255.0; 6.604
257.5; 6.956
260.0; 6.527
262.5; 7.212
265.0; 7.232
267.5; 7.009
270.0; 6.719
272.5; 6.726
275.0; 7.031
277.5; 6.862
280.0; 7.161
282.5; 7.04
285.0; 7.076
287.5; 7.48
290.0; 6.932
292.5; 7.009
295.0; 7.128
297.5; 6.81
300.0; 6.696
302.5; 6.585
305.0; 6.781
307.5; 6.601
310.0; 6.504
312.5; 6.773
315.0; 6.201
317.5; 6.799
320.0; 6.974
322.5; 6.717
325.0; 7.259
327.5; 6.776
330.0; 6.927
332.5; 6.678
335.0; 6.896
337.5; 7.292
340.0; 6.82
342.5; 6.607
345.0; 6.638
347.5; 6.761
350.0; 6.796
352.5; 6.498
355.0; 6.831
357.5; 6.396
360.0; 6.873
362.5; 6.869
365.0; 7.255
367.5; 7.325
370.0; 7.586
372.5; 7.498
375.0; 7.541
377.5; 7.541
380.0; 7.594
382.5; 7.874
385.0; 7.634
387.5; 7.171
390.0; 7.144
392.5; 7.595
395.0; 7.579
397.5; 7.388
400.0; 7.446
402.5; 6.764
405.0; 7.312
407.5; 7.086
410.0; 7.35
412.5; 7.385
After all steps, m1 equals 2.1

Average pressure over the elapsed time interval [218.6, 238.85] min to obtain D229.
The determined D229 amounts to 6.72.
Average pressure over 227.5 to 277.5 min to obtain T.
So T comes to 6.89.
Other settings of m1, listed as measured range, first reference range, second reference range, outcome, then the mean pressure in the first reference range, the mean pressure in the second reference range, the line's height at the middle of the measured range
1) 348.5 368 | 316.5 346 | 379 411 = 0.7 min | 6.87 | 7.38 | 7.08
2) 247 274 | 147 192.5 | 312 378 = 0.5 min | 7.18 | 6.93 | 7.05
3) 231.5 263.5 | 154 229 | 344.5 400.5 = 1.1 min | 7.03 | 7.21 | 7.09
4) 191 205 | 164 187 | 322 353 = 0.3 min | 7.32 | 6.83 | 7.25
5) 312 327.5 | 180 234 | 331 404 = 0.7 min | 6.99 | 7.13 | 7.09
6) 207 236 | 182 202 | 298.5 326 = 1.5 min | 7.28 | 6.71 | 7.14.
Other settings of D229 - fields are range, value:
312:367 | 6.81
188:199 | 7.23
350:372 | 6.96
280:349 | 6.85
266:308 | 6.93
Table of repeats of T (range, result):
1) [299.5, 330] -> 6.73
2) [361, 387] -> 7.46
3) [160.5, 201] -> 7.25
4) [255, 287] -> 6.96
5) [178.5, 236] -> 6.99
